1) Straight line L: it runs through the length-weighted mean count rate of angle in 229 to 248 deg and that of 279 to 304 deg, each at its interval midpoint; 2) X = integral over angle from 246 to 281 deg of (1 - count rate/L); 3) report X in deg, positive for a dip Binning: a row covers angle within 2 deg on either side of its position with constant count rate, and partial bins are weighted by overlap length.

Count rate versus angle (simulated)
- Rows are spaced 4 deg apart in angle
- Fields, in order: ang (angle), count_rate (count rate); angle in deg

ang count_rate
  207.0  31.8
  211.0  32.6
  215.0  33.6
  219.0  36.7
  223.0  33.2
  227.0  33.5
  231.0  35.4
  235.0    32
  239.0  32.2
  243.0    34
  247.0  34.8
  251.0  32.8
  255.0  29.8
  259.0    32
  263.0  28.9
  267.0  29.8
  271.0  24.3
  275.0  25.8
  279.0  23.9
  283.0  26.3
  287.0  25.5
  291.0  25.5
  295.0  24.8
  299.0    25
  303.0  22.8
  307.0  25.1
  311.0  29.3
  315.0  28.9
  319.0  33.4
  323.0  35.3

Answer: 0.8 deg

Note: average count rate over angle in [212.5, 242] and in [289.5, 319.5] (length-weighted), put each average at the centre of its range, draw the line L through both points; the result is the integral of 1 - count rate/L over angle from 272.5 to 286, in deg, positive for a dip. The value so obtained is 1.7 deg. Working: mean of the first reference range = 33.8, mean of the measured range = 25.3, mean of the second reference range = 26.5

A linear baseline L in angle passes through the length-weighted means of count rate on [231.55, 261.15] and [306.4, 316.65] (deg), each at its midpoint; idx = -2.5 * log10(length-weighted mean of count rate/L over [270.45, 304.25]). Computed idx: 0.192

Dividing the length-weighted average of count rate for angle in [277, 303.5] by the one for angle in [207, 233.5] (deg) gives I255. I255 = 0.7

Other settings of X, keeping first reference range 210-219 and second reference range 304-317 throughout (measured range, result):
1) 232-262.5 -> -0.7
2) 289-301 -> 1.4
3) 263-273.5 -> 1.0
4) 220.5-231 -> -0.2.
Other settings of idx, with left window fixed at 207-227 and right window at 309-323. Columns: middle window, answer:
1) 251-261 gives 0.05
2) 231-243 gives 0.01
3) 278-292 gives 0.25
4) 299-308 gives 0.29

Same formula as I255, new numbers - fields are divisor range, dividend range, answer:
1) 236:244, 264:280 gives 0.80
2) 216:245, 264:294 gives 0.77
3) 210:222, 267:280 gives 0.74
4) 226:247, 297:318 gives 0.79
